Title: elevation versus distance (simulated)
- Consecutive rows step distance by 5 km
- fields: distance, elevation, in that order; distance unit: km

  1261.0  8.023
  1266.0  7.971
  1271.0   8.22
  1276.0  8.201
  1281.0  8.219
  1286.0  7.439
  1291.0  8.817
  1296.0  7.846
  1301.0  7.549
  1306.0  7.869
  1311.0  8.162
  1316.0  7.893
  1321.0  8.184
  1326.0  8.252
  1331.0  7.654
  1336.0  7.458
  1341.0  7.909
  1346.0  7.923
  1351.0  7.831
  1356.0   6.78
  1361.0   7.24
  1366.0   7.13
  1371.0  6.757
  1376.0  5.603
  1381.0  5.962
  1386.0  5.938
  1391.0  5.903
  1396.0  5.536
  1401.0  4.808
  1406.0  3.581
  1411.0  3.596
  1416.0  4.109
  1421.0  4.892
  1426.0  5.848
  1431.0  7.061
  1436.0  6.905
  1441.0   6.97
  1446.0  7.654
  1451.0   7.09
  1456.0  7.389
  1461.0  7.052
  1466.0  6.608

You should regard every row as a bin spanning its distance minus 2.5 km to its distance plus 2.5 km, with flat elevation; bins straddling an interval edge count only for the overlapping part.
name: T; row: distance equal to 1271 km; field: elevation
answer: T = 8.22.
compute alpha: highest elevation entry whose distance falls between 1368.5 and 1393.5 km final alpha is 6.757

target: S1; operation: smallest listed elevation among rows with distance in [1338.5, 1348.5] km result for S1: 7.909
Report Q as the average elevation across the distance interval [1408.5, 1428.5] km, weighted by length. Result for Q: 4.61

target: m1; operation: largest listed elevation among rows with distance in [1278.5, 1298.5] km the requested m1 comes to 8.817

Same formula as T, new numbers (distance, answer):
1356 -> 6.78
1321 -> 8.184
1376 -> 5.603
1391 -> 5.903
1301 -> 7.549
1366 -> 7.13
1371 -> 6.757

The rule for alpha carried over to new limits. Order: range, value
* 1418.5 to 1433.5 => 7.061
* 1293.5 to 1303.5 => 7.846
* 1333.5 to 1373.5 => 7.923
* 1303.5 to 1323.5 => 8.184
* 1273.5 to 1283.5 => 8.219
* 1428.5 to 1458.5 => 7.654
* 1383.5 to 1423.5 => 5.938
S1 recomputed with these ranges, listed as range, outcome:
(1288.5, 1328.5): 7.549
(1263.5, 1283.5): 7.971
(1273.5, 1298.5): 7.439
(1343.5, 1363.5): 6.78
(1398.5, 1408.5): 3.581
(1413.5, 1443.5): 4.109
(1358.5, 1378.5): 5.603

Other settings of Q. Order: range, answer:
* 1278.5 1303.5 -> 7.97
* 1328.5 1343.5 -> 7.67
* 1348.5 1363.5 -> 7.28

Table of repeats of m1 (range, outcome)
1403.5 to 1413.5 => 3.596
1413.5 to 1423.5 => 4.892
